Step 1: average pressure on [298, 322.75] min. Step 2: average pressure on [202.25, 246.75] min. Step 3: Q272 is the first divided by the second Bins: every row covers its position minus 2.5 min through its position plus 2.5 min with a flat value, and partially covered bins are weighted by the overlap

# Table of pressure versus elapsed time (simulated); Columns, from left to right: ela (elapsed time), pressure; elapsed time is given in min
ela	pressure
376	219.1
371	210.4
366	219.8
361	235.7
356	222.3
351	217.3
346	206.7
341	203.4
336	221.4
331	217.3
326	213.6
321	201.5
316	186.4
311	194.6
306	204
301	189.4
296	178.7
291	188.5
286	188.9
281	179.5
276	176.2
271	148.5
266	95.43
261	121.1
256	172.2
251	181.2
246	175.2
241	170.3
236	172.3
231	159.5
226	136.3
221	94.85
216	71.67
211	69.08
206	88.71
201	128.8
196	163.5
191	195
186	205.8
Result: 1.6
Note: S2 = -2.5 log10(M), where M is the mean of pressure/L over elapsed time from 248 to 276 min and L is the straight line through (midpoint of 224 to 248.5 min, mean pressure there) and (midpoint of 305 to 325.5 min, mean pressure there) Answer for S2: 0.18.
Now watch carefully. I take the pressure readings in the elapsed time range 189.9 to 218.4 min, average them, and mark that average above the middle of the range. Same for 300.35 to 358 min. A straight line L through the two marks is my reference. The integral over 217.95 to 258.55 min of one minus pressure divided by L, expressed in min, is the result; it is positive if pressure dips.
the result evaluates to -4.3 min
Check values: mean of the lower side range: 116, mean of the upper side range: 207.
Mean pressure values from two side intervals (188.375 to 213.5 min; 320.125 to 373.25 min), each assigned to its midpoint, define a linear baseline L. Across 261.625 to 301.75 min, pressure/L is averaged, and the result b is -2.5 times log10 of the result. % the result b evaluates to 0.083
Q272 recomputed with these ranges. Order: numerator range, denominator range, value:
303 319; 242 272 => 1.30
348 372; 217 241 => 1.59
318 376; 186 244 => 1.59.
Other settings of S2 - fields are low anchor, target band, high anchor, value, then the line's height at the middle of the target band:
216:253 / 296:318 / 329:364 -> 0.009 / 194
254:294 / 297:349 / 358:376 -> -0.063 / 192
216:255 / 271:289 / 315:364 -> 0.004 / 178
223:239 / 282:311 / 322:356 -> 0.003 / 190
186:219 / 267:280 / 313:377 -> 0.087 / 169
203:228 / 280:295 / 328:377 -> -0.176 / 158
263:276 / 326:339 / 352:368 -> -0.109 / 197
